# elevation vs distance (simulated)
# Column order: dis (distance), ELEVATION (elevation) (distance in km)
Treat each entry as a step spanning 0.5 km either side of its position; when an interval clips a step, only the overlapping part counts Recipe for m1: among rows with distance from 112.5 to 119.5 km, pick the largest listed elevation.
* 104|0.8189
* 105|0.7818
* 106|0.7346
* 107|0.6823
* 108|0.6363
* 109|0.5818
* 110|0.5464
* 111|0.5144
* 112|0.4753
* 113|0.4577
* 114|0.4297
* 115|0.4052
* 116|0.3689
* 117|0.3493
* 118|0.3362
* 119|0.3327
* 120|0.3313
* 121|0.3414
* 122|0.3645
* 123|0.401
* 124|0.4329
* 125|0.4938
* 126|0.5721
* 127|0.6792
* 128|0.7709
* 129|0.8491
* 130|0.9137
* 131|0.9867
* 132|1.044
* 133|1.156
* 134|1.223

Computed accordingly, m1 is 0.4577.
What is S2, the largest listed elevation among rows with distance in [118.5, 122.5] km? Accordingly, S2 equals 0.3645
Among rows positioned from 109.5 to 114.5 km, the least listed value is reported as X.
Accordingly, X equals 0.4297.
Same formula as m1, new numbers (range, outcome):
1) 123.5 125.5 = 0.4938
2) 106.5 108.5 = 0.6823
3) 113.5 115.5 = 0.4297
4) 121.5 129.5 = 0.8491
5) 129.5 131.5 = 0.9867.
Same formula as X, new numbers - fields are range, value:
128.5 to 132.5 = 0.8491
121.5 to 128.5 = 0.3645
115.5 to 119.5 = 0.3327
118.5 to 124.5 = 0.3313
